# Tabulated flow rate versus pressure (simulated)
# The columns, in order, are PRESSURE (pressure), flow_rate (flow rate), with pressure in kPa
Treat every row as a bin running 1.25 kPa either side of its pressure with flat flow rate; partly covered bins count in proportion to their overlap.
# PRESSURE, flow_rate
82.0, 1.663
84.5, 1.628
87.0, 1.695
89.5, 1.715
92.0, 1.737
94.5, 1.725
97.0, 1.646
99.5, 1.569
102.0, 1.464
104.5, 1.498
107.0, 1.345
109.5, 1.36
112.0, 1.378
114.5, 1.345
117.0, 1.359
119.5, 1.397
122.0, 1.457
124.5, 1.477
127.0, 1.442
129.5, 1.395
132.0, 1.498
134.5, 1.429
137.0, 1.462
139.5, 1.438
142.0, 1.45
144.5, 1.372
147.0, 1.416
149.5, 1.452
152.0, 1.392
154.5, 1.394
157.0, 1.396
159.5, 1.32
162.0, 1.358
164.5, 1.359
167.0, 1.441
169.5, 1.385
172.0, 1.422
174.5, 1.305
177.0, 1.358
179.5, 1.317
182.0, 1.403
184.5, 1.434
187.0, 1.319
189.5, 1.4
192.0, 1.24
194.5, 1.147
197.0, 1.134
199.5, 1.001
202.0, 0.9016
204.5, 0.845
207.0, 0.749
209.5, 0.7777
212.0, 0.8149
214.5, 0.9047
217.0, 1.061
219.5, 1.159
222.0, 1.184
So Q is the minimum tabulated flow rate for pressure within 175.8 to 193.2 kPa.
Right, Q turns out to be 1.24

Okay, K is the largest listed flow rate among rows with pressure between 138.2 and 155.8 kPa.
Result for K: 1.452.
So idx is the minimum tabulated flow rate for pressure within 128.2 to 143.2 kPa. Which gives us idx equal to 1.395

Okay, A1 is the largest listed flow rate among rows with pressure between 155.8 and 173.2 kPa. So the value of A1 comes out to 1.441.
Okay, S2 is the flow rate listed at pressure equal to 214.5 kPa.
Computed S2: 0.9047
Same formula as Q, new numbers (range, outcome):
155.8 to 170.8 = 1.32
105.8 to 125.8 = 1.345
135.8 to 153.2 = 1.372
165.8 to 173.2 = 1.385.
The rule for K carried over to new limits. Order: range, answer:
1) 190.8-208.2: 1.24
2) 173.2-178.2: 1.358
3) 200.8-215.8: 0.9047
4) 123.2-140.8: 1.498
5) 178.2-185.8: 1.434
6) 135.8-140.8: 1.462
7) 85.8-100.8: 1.737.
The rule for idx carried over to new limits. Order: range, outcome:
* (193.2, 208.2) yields 0.749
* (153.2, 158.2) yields 1.394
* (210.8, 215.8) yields 0.8149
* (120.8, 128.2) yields 1.442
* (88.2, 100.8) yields 1.569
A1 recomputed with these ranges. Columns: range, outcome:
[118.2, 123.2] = 1.457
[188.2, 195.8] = 1.4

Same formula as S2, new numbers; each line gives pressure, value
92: 1.737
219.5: 1.159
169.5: 1.385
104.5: 1.498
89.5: 1.715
